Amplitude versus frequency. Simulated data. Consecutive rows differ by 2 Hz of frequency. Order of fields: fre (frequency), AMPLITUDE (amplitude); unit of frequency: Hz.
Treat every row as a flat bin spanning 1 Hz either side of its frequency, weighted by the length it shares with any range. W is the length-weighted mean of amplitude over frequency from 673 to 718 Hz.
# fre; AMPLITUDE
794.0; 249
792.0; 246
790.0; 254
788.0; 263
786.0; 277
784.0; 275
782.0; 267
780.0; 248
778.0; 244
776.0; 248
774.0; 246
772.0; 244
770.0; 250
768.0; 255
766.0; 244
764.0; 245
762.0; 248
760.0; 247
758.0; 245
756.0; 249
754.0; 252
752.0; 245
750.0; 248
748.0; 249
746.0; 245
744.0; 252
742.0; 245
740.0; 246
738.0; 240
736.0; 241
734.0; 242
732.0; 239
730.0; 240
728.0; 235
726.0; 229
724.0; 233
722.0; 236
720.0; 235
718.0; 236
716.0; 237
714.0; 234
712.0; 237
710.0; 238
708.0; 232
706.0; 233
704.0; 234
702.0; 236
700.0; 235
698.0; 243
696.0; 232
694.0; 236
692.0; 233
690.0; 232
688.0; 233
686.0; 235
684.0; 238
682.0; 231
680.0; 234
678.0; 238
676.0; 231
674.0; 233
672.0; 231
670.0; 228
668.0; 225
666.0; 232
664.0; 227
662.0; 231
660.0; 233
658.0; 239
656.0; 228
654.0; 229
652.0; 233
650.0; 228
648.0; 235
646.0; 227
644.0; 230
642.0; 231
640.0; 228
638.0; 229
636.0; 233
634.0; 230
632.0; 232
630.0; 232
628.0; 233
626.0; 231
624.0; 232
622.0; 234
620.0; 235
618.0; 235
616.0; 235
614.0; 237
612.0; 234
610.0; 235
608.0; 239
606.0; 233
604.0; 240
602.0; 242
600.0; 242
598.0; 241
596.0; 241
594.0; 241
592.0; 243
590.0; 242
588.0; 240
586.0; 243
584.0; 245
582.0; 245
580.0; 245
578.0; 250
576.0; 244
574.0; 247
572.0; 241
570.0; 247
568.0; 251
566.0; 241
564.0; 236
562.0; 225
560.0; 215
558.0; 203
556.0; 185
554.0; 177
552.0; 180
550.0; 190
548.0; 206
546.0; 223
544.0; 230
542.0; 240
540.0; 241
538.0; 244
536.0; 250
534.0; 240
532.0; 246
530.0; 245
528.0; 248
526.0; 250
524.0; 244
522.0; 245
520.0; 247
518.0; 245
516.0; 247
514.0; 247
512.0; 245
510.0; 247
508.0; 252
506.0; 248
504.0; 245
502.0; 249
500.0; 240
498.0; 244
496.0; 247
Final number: 235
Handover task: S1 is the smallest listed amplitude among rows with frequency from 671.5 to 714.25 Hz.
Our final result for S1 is 231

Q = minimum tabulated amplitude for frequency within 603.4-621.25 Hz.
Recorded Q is 233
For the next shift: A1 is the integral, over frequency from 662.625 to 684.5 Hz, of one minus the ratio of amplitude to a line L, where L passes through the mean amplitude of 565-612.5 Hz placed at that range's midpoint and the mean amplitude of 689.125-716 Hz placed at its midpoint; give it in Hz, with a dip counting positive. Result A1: 0.5 Hz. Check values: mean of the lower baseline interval 242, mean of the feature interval 231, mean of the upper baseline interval 235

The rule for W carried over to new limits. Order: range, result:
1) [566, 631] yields 240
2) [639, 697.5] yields 232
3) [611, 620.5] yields 235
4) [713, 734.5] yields 236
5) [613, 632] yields 234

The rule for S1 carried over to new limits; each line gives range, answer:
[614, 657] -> 227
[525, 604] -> 177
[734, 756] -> 240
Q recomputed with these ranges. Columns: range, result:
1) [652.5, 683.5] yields 225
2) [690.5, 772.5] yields 229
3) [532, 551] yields 190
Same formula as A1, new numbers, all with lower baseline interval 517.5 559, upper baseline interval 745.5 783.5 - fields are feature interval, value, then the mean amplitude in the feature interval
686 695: 0.3 Hz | 234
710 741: 1.0 Hz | 237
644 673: 1.0 Hz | 230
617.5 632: 0.2 Hz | 233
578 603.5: -1.1 Hz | 243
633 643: 0.3 Hz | 230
